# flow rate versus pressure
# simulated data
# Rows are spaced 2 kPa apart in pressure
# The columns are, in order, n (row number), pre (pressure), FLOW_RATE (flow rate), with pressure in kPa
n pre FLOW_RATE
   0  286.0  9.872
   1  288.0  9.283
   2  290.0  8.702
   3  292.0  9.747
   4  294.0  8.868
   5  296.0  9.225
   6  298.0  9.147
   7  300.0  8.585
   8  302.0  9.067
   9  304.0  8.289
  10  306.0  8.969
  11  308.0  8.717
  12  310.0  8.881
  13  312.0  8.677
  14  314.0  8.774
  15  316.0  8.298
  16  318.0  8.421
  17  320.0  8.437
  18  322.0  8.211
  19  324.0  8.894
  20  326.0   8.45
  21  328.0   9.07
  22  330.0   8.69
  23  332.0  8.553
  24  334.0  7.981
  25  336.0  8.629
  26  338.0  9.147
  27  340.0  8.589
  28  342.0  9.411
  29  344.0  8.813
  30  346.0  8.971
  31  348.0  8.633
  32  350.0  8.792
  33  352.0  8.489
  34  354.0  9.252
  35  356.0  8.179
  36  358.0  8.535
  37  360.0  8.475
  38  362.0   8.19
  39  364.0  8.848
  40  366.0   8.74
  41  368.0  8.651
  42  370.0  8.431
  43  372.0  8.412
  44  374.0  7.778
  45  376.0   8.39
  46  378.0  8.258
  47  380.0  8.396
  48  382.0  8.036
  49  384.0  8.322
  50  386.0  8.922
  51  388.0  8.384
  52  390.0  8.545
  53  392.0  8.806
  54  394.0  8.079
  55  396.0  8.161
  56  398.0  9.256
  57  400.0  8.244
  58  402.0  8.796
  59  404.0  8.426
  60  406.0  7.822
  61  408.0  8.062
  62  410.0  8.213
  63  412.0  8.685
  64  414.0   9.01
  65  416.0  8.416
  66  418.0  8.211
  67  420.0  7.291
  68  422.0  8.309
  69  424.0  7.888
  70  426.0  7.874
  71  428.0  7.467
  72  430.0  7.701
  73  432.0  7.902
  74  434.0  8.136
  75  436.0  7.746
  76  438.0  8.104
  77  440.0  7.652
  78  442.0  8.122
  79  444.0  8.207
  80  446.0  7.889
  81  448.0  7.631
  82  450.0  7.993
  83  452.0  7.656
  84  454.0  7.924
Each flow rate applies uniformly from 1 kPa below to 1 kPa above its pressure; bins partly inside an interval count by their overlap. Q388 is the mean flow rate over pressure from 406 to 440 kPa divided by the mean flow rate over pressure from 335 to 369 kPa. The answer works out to 0.92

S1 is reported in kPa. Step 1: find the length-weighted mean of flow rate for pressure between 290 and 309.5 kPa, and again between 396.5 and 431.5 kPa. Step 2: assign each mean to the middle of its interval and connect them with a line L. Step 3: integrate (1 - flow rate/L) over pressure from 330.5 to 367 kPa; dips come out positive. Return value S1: -0.22 kPa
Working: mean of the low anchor 8.94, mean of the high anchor 8.21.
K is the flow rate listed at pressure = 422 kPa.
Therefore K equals 8.309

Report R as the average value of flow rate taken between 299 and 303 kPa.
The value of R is 8.83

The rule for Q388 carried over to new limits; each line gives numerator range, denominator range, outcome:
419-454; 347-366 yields 0.91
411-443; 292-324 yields 0.92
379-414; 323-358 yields 0.97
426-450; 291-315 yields 0.88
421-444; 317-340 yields 0.92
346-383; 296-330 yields 0.98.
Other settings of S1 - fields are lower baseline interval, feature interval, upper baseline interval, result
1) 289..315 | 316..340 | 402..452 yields 0.4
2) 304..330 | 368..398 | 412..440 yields -0.5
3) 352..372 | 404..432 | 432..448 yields 0.2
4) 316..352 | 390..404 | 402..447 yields -0.5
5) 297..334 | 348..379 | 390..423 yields 0.0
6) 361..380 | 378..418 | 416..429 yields -1.5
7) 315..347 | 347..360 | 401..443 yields -0.2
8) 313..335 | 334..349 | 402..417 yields -0.6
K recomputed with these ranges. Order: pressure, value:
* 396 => 8.161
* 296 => 9.225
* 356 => 8.179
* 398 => 9.256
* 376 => 8.39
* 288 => 9.283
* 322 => 8.211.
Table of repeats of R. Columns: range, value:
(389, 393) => 8.68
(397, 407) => 8.51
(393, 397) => 8.12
